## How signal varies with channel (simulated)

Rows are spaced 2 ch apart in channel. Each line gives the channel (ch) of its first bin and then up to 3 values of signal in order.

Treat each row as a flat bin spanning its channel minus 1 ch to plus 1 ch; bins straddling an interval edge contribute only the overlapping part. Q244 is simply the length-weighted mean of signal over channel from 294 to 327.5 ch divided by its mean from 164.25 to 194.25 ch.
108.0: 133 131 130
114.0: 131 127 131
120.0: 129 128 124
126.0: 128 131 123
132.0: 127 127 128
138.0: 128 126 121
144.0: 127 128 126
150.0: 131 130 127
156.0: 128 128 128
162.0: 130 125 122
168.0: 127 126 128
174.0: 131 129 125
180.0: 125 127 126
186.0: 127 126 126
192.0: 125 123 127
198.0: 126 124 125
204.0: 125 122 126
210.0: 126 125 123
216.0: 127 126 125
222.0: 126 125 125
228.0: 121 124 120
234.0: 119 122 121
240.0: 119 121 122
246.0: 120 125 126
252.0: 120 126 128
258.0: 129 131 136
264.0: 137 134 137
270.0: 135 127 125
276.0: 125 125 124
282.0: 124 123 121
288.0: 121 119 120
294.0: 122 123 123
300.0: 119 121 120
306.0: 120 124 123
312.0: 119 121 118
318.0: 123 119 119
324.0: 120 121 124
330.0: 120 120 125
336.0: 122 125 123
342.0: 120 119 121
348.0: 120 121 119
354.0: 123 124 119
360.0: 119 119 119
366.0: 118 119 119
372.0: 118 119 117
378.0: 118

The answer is 1.0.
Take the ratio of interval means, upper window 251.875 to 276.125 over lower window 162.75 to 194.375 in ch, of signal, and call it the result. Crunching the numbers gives 1.03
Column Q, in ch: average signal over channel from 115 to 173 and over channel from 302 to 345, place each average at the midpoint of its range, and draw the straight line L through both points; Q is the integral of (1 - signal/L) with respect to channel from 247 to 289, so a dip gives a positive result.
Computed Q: -1.54 ch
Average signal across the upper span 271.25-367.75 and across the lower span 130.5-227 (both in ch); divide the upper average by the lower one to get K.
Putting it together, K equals 0.96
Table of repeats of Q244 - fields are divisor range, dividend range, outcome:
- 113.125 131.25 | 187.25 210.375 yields 0.98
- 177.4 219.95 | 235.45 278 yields 1.01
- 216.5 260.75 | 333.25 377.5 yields 0.97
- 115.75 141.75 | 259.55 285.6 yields 1.02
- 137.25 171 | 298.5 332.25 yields 0.95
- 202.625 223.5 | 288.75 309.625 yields 0.97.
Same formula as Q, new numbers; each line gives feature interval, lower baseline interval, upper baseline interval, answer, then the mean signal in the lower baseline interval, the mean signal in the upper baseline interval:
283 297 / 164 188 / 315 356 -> 0.16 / 127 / 121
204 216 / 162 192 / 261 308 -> 0.14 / 126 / 125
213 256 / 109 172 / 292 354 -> 0.39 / 128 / 121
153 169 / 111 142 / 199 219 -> -0.05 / 128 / 125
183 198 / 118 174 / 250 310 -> 0.11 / 127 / 125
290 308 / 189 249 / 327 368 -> 0.14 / 124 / 121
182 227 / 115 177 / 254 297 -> 0.66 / 127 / 127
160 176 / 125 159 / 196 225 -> -0.09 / 127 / 125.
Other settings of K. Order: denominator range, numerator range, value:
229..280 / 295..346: 0.96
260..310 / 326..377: 0.96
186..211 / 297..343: 0.97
